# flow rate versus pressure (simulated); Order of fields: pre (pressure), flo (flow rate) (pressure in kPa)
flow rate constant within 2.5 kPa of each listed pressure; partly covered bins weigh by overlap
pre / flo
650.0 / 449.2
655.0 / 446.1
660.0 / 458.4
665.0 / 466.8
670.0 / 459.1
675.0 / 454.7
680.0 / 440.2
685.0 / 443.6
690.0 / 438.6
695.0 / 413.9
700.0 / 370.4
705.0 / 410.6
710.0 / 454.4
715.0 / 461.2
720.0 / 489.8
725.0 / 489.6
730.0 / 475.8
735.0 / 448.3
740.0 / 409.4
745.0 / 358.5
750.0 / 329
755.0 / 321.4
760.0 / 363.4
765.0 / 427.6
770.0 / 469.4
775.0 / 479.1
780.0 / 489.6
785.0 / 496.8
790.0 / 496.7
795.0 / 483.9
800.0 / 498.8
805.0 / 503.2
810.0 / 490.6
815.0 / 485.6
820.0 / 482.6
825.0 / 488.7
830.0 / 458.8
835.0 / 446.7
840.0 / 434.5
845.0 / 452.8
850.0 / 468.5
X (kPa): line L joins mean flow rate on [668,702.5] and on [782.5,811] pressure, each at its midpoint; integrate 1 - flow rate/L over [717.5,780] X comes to 5.7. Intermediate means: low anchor 431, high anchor 495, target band 424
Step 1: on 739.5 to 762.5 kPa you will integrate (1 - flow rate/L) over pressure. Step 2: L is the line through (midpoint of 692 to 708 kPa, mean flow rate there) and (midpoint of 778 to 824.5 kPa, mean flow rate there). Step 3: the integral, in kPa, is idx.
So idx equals 4.9 kPa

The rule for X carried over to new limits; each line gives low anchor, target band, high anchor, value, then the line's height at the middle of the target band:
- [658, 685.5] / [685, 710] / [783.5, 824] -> 2.45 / 462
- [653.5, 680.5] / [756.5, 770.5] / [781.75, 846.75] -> 1.93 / 471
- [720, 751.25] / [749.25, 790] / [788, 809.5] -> 3.06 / 464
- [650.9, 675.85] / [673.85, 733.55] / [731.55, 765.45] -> -3.73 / 420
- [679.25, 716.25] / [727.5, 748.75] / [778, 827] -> 1.62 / 452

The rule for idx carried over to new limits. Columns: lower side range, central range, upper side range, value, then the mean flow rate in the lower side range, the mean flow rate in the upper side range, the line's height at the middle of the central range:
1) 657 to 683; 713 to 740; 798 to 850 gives -0.3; 455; 474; 462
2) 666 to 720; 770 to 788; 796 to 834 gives -0.6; 438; 485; 471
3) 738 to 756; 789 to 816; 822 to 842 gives -4.5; 356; 458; 423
